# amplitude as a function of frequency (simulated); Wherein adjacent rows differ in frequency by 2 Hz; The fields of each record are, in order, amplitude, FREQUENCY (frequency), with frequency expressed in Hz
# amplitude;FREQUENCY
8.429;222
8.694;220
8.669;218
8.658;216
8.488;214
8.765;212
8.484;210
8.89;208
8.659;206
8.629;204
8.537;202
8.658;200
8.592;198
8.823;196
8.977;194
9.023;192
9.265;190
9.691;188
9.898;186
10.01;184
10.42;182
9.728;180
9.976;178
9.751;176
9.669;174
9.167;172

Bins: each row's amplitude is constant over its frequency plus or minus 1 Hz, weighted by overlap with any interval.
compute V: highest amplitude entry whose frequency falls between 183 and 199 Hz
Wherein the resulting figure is 10.01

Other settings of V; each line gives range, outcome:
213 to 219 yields 8.669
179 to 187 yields 10.42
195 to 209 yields 8.89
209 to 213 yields 8.765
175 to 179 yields 9.976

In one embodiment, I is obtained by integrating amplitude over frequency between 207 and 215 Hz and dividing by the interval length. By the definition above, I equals 8.66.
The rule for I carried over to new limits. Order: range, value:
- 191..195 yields 9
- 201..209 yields 8.68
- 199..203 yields 8.6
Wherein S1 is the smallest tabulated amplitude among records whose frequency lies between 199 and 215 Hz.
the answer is 8.484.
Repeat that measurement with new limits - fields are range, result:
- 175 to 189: 9.691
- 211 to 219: 8.488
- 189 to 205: 8.537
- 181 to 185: 10.01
